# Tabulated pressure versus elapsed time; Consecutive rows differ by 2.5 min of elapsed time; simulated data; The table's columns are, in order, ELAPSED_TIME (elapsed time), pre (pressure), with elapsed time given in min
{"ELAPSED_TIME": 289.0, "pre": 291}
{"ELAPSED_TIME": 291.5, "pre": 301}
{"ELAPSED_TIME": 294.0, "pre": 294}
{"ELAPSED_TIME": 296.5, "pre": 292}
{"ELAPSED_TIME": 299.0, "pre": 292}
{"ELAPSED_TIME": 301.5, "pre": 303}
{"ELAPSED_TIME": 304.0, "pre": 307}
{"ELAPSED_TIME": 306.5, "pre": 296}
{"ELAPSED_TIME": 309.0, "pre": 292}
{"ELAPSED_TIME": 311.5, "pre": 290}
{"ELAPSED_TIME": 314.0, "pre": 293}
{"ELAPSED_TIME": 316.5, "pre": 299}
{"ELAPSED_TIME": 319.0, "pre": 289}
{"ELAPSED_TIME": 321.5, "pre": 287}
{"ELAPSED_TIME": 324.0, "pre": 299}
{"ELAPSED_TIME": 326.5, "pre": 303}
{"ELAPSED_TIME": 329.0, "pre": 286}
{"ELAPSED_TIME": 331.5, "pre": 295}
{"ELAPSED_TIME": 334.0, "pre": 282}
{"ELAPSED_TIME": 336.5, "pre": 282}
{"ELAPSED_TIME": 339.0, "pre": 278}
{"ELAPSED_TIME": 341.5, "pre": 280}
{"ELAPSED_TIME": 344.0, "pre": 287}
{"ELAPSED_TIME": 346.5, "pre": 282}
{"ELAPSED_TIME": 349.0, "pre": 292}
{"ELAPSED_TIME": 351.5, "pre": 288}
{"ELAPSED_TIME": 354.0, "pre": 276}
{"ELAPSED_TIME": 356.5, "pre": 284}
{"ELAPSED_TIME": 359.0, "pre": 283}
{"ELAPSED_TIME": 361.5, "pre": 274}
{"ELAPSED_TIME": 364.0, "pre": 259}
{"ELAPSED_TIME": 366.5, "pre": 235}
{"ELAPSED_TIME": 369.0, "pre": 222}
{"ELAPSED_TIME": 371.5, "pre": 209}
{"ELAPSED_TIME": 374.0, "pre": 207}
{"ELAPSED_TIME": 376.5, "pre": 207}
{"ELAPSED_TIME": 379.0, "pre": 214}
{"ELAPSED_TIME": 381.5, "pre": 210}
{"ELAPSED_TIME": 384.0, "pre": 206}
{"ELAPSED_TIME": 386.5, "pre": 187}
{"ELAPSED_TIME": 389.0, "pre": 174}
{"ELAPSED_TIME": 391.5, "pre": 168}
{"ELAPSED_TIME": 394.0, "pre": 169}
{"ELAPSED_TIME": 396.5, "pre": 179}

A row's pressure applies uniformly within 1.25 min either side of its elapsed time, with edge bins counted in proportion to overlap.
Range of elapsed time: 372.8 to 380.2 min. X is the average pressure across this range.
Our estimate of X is 209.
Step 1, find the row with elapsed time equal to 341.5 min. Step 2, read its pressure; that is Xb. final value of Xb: 280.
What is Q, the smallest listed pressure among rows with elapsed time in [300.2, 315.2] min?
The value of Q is 290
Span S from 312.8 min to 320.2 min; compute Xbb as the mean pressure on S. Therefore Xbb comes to 294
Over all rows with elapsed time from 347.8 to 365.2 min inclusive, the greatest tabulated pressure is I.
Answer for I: 292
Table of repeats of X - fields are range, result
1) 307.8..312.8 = 291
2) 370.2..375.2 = 208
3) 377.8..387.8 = 204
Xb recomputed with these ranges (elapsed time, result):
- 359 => 283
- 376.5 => 207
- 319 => 289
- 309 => 292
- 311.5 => 290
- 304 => 307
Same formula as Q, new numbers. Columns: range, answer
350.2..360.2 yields 276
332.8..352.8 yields 278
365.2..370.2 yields 222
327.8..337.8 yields 282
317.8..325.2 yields 287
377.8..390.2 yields 174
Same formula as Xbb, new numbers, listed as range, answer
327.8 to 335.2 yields 288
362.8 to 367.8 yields 247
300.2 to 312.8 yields 298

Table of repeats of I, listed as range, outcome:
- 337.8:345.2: 287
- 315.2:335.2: 303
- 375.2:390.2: 214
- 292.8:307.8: 307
